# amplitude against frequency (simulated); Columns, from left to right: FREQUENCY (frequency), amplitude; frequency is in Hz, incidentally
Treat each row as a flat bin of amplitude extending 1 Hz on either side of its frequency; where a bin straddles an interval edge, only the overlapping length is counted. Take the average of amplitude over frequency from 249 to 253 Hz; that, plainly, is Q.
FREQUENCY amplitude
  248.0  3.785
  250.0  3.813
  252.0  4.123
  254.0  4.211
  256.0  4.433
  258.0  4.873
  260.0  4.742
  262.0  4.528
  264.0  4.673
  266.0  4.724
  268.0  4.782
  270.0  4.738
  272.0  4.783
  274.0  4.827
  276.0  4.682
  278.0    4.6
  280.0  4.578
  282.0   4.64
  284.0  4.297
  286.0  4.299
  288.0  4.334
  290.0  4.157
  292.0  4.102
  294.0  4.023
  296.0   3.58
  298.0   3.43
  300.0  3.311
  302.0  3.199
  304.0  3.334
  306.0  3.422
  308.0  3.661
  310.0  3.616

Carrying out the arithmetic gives 3.97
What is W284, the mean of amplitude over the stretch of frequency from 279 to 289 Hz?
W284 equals 4.43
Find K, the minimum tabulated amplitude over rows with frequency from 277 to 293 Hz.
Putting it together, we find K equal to 4.102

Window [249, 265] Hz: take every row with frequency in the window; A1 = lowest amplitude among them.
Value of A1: 3.813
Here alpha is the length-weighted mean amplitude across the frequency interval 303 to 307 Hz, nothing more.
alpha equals 3.38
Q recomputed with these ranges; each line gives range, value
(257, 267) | 4.71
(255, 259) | 4.65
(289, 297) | 3.97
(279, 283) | 4.61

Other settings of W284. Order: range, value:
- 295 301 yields 3.44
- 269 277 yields 4.76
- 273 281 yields 4.67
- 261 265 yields 4.6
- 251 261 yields 4.48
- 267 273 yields 4.77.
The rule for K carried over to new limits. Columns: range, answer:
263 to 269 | 4.673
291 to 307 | 3.199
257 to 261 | 4.742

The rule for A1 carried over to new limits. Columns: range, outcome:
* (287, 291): 4.157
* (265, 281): 4.578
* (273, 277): 4.682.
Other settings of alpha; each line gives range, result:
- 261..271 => 4.69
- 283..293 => 4.24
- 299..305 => 3.28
